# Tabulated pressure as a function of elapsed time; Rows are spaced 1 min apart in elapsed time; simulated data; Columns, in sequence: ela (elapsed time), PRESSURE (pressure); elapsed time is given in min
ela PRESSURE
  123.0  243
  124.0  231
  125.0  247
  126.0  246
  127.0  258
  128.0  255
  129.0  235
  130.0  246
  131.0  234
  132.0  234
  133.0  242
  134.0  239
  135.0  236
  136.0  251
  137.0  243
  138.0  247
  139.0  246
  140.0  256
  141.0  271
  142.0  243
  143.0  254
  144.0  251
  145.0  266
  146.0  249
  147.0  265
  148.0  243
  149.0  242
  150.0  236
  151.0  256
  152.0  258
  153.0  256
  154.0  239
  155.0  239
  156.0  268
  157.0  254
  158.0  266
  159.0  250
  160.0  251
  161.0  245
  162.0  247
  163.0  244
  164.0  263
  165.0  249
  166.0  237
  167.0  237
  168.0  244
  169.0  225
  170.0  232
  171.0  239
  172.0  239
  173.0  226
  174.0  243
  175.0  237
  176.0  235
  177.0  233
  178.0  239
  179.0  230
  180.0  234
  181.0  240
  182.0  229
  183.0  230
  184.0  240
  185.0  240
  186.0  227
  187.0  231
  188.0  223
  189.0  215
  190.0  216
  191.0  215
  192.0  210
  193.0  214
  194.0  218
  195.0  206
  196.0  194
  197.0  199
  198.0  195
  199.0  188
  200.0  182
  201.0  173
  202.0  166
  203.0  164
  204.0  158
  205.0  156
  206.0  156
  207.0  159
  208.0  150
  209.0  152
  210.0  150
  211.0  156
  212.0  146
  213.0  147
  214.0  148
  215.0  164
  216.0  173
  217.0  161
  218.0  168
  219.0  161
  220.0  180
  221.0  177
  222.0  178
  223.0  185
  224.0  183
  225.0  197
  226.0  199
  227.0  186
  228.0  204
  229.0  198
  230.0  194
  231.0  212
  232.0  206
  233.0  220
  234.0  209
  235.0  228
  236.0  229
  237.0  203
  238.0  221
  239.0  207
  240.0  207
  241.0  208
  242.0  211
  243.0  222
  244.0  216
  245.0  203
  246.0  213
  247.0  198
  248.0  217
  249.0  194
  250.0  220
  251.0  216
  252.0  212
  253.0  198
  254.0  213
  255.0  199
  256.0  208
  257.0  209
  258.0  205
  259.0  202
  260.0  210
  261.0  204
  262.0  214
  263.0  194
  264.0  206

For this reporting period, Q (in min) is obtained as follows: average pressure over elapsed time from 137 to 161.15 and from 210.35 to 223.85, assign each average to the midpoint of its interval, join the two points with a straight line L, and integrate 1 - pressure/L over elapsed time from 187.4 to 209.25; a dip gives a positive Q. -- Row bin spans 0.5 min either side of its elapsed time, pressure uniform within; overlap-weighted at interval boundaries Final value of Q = 0.3 min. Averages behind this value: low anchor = 252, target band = 187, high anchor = 165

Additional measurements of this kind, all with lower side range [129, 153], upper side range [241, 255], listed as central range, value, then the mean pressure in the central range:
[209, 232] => 4.6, 176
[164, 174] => 0.0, 238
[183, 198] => 0.8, 217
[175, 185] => 0.0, 235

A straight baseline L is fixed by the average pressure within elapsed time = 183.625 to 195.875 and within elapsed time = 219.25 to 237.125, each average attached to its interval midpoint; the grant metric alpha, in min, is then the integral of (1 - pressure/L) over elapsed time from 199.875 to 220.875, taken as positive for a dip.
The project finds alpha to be 4.9 min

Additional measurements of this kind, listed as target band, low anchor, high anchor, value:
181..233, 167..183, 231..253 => 8.3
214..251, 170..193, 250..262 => 2.8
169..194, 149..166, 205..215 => -3.0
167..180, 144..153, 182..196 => -0.1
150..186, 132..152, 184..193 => -1.2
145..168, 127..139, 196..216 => -3.4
